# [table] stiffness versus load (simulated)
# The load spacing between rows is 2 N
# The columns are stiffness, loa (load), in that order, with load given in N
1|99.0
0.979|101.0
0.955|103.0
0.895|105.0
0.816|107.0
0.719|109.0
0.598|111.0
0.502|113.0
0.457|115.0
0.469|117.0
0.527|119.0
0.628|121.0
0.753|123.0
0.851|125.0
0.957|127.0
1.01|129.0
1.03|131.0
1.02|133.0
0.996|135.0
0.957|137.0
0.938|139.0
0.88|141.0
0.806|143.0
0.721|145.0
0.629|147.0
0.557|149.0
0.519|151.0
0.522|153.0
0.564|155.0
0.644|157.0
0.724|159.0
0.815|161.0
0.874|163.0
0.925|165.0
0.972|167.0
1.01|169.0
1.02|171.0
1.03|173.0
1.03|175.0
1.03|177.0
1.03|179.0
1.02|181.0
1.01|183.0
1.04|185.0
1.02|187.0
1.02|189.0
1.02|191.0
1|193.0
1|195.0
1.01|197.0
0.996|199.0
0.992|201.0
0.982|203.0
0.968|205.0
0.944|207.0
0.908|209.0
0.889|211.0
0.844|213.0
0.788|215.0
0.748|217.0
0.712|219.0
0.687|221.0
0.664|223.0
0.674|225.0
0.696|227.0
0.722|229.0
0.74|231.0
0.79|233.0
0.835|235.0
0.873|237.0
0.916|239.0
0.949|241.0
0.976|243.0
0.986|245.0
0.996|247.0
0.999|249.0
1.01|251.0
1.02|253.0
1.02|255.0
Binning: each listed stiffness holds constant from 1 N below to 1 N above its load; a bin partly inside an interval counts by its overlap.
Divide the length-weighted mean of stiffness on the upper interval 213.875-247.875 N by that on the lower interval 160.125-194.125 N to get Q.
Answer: 0.81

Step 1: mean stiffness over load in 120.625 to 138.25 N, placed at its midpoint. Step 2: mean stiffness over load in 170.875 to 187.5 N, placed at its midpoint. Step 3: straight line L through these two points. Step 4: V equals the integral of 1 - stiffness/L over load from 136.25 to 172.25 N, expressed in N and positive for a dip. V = 7.1 N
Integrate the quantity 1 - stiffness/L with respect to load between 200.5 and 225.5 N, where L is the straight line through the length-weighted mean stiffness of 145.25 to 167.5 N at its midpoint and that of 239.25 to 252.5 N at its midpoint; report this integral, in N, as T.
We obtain 1.3 N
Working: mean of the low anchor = 0.699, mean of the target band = 0.831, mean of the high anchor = 0.983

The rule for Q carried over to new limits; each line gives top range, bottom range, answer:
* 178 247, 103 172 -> 1.16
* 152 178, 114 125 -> 1.45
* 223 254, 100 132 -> 1.15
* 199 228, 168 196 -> 0.81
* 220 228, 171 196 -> 0.67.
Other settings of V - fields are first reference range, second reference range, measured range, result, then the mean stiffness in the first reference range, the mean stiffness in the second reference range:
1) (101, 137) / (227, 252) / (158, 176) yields -2.3 N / 0.786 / 0.891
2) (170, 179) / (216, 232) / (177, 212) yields -3.8 N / 1.03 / 0.705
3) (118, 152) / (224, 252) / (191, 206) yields -2.6 N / 0.811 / 0.869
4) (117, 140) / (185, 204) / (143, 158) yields 5.0 N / 0.861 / 1.01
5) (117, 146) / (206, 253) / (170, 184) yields -2.9 N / 0.849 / 0.845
